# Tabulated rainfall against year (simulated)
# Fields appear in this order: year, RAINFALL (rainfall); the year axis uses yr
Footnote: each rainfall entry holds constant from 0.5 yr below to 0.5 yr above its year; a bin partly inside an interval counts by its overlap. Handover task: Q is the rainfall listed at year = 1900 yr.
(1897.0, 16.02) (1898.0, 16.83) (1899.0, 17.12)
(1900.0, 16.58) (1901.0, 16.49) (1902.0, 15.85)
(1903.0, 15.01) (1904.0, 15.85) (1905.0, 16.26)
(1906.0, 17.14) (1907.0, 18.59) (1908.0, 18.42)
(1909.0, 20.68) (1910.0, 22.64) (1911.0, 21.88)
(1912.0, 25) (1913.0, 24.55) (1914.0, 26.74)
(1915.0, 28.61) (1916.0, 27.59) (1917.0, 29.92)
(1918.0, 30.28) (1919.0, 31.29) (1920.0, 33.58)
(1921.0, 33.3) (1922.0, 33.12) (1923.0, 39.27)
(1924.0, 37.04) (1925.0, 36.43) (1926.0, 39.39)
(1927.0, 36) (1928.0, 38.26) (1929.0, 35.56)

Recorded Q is 16.58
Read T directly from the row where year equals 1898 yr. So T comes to 16.83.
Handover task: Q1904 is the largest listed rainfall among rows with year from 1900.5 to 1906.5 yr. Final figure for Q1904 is 17.14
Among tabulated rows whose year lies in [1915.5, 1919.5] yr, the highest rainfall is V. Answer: 31.29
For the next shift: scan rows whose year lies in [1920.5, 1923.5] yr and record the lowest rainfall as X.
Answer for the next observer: 33.12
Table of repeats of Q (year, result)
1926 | 39.39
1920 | 33.58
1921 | 33.3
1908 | 18.42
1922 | 33.12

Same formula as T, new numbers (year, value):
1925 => 36.43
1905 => 16.26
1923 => 39.27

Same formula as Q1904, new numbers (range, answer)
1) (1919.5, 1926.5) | 39.39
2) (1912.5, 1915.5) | 28.61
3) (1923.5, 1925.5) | 37.04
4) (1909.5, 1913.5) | 25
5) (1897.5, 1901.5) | 17.12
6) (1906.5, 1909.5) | 20.68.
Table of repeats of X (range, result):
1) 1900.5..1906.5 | 15.01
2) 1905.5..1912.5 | 17.14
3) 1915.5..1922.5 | 27.59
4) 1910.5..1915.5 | 21.88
